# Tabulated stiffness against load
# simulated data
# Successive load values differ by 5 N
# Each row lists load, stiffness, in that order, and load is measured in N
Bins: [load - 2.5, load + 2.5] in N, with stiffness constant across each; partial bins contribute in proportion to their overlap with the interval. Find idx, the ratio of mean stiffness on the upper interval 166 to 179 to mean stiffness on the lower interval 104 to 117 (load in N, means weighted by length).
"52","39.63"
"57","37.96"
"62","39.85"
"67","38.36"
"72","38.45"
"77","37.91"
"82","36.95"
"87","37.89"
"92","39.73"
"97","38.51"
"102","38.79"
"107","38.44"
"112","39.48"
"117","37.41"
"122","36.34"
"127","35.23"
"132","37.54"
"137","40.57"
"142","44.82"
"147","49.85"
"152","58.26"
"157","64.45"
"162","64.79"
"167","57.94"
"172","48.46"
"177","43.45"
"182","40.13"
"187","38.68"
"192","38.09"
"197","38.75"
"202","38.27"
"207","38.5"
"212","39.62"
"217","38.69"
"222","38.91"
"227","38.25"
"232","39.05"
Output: 1.27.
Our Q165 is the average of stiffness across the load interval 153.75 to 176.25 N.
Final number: 57.7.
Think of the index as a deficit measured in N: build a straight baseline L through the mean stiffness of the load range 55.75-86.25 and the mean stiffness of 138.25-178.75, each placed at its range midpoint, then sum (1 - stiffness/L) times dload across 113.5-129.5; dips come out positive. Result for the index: 3.61 N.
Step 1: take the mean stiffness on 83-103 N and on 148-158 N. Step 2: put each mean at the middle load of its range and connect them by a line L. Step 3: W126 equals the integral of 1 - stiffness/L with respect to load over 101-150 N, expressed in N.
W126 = 9.4 N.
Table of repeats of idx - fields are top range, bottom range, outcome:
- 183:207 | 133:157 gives 0.78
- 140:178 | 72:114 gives 1.42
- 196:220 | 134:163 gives 0.73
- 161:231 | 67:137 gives 1.12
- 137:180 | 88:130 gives 1.40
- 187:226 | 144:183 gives 0.72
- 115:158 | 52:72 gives 1.14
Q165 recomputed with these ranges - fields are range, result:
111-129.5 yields 36.9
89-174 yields 45.3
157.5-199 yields 47.3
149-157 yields 59.7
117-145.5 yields 39.2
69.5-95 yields 38.2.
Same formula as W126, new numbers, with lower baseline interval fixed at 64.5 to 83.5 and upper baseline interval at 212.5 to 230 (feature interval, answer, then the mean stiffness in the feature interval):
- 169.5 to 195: -2.10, 41.7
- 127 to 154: -4.68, 45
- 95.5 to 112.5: -0.27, 38.7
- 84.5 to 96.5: -0.22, 38.8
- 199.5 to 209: 0.07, 38.4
